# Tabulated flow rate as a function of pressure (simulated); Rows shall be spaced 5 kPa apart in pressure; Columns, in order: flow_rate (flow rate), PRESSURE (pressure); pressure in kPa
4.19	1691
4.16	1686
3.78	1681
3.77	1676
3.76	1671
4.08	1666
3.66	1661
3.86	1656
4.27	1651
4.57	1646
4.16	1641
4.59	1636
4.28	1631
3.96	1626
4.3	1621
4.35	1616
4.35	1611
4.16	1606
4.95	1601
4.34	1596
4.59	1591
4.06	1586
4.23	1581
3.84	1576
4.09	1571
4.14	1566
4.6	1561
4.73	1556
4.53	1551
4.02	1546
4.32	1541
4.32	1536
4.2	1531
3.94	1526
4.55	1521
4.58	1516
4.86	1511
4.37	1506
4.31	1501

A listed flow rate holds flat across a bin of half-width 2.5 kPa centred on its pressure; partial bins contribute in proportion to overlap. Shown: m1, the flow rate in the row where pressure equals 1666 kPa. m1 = 4.08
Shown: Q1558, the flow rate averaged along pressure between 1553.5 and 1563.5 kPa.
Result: 4.67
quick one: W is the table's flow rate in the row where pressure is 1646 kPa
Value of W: 4.57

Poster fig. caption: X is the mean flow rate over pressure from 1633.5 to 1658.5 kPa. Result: 4.29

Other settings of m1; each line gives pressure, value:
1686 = 4.16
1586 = 4.06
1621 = 4.3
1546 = 4.02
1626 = 3.96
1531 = 4.2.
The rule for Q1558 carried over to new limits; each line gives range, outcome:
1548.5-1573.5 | 4.42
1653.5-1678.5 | 3.83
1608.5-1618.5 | 4.35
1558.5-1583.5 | 4.18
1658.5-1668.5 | 3.87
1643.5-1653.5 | 4.42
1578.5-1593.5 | 4.29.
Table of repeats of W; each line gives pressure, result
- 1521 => 4.55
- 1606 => 4.16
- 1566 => 4.14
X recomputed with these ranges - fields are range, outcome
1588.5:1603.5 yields 4.63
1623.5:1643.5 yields 4.25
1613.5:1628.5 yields 4.2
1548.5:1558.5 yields 4.63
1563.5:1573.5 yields 4.12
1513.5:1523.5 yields 4.56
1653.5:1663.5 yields 3.76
